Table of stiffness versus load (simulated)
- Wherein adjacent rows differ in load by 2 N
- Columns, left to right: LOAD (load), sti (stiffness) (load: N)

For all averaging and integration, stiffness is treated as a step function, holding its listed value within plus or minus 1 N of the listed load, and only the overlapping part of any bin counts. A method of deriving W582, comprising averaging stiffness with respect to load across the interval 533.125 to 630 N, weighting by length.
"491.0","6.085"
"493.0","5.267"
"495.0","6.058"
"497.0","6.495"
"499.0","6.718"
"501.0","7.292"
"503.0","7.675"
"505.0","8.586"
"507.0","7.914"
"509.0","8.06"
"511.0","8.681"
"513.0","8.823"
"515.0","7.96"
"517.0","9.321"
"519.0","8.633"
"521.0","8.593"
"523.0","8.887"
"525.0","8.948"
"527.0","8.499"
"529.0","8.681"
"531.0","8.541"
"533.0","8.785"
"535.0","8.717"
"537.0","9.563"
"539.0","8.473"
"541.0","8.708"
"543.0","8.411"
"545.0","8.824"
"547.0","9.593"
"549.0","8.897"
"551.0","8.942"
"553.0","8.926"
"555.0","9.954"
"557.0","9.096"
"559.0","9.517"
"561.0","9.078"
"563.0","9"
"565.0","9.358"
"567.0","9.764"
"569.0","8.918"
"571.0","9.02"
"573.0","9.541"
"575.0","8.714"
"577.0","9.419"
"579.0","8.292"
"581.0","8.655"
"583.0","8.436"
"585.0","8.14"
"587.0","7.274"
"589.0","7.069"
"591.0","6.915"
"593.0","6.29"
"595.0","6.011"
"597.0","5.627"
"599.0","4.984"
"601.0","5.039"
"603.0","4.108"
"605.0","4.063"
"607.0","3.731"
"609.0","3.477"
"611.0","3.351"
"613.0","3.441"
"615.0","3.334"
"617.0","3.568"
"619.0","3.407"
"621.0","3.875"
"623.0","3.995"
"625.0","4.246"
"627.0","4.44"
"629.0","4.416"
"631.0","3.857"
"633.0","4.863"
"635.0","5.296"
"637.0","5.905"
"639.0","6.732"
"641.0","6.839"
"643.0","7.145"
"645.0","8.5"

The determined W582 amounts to 7.03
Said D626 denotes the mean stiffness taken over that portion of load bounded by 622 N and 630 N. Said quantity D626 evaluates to 4.27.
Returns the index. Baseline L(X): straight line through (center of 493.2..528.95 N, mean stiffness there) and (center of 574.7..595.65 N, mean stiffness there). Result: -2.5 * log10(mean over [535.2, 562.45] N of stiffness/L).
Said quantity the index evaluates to -0.152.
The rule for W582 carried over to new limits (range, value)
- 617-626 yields 3.85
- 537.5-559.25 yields 9.03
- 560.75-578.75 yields 9.17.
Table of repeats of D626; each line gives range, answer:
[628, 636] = 4.61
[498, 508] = 7.64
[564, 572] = 9.27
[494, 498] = 6.28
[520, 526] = 8.81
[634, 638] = 5.6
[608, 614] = 3.42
